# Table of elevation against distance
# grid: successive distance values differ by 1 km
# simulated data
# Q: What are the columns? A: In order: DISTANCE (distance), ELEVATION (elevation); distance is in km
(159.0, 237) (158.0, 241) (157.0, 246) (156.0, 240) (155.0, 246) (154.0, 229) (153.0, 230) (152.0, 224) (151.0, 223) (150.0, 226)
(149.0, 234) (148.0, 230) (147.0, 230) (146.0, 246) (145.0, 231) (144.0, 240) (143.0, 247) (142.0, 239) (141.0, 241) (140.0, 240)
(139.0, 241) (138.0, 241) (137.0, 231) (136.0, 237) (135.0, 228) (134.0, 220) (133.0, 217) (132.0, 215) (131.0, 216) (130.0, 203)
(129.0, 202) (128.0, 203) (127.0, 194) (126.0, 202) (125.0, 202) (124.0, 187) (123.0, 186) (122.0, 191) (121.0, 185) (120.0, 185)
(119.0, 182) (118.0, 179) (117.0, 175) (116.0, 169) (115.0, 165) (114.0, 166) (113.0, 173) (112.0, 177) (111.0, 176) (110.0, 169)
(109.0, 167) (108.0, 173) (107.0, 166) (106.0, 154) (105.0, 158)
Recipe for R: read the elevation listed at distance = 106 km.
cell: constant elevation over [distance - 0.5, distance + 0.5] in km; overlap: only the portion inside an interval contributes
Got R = 154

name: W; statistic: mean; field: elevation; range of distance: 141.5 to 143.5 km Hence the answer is 243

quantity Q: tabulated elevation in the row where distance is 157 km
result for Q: 246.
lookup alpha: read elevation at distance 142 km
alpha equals 239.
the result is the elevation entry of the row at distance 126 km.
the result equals 202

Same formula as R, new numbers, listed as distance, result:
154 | 229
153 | 230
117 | 175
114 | 166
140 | 240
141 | 241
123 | 186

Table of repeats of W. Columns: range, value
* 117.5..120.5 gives 182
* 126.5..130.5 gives 200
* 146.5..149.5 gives 231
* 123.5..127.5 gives 196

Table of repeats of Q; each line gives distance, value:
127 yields 194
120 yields 185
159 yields 237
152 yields 224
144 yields 240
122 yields 191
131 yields 216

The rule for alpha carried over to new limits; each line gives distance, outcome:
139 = 241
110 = 169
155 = 246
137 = 231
